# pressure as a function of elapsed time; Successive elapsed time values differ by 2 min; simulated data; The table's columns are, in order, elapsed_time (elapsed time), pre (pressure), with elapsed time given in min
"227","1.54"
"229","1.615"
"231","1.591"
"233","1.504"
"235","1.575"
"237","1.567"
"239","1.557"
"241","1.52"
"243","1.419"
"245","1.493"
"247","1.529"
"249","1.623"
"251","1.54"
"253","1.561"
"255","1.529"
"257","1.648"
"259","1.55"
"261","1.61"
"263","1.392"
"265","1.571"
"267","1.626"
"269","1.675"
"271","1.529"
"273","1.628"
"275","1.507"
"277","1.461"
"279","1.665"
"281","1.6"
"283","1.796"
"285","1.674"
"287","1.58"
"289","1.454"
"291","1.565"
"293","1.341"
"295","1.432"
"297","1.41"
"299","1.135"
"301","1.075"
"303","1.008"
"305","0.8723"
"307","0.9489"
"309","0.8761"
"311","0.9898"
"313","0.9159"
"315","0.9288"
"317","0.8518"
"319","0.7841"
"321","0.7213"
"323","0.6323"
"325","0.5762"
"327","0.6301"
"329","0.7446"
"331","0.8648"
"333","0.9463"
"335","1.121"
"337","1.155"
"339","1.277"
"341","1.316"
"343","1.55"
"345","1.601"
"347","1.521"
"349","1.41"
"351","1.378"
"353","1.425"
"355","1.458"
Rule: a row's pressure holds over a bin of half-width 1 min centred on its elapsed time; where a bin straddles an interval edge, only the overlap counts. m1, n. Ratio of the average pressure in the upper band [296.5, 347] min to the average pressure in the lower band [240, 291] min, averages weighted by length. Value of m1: 0.64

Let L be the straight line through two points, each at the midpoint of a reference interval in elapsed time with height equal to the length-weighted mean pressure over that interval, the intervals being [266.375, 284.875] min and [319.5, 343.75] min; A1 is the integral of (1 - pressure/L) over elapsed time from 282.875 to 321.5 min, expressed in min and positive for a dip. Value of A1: 4.7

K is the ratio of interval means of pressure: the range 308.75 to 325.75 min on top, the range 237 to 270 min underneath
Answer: 0.5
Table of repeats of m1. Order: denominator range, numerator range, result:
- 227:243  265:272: 1.03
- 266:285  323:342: 0.58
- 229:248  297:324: 0.60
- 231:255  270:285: 1.04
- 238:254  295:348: 0.67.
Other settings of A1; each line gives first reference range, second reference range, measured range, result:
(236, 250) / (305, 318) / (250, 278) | -4.63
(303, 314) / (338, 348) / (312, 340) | 7.66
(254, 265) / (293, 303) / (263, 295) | -4.04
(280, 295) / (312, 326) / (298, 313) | 1.69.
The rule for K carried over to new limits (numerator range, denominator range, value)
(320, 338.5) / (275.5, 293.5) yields 0.53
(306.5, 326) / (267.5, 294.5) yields 0.52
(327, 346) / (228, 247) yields 0.75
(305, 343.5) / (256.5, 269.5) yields 0.59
